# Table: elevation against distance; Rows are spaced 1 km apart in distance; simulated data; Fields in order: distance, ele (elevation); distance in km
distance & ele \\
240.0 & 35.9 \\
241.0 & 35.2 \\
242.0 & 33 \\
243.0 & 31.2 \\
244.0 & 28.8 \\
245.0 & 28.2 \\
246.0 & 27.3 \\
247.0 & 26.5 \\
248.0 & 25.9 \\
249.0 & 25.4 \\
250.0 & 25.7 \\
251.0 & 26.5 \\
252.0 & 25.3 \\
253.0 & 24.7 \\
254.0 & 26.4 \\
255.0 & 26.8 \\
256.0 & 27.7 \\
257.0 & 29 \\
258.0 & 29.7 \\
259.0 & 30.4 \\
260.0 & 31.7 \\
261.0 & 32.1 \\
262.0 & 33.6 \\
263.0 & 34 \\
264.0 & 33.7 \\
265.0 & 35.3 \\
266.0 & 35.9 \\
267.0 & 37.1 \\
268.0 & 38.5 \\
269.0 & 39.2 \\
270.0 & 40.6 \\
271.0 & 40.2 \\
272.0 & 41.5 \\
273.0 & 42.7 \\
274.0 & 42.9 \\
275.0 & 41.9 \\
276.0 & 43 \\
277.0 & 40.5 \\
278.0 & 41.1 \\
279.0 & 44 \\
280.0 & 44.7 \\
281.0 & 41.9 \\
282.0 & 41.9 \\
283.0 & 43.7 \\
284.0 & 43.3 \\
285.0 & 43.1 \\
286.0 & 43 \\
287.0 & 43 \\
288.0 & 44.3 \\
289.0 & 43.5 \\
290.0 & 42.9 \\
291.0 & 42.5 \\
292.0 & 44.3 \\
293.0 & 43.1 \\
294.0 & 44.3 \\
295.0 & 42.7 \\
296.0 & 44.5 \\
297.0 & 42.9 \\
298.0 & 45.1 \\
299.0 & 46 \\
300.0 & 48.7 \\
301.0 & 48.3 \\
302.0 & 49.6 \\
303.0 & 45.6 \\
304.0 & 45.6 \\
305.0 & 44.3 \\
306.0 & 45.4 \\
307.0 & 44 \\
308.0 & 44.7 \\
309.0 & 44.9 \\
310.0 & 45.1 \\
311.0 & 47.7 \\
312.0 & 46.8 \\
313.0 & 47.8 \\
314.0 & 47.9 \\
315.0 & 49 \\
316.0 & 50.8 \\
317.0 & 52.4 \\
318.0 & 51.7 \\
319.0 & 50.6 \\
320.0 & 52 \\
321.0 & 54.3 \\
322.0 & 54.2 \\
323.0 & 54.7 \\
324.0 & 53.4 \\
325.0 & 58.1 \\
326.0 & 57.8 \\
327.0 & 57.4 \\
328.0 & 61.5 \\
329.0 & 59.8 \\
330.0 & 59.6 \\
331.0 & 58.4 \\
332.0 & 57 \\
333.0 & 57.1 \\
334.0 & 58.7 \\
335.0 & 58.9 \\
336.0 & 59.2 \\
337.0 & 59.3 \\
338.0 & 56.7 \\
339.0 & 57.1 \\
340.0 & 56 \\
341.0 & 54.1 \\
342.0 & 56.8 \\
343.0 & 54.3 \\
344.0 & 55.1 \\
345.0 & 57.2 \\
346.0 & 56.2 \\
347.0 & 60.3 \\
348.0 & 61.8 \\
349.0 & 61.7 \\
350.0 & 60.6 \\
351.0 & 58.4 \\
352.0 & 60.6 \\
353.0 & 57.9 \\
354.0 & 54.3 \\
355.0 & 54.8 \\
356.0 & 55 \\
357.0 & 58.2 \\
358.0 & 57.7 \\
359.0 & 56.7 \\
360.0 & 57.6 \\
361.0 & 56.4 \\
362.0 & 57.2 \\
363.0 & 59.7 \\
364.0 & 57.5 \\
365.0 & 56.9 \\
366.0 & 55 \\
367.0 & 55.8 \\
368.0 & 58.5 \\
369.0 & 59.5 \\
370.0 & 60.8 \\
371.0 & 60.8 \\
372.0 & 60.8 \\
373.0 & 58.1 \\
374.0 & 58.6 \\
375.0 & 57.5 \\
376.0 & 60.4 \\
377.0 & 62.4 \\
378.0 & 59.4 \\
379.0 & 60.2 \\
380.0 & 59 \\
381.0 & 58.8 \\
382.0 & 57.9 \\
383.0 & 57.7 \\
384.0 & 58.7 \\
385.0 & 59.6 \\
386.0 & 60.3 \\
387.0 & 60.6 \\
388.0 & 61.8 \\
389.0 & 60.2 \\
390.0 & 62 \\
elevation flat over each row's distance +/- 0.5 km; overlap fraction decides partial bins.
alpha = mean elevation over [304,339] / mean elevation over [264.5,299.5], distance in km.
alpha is 1.3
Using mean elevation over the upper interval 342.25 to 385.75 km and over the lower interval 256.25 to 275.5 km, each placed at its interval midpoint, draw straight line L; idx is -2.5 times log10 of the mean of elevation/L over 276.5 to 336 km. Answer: -0.07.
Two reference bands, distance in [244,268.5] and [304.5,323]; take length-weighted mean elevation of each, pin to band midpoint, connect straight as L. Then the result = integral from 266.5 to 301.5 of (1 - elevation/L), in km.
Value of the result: -3.7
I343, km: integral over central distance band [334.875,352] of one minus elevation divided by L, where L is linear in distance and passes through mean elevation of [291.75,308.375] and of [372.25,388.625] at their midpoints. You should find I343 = -1.62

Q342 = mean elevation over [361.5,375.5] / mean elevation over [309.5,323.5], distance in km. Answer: 1.2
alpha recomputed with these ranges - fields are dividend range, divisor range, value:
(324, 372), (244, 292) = 1.61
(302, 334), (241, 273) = 1.64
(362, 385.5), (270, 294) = 1.38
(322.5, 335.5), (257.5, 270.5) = 1.67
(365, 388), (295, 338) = 1.15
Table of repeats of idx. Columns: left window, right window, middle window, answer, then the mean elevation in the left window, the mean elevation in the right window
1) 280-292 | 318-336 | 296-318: 0.07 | 43.1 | 56.6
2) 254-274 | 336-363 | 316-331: -0.10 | 34.7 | 57.5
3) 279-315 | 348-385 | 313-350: -0.09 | 44.8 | 58.4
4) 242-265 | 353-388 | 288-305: -0.13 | 28.9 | 58.4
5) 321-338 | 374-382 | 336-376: 0.02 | 57.7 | 59.5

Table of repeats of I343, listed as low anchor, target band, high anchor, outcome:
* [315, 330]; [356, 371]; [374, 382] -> 0.2 km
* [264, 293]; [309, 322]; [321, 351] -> 0.6 km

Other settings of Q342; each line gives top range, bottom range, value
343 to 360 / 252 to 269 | 1.82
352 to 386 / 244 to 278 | 1.76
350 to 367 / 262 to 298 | 1.38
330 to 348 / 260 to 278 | 1.50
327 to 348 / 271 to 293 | 1.35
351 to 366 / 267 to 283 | 1.37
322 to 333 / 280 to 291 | 1.34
